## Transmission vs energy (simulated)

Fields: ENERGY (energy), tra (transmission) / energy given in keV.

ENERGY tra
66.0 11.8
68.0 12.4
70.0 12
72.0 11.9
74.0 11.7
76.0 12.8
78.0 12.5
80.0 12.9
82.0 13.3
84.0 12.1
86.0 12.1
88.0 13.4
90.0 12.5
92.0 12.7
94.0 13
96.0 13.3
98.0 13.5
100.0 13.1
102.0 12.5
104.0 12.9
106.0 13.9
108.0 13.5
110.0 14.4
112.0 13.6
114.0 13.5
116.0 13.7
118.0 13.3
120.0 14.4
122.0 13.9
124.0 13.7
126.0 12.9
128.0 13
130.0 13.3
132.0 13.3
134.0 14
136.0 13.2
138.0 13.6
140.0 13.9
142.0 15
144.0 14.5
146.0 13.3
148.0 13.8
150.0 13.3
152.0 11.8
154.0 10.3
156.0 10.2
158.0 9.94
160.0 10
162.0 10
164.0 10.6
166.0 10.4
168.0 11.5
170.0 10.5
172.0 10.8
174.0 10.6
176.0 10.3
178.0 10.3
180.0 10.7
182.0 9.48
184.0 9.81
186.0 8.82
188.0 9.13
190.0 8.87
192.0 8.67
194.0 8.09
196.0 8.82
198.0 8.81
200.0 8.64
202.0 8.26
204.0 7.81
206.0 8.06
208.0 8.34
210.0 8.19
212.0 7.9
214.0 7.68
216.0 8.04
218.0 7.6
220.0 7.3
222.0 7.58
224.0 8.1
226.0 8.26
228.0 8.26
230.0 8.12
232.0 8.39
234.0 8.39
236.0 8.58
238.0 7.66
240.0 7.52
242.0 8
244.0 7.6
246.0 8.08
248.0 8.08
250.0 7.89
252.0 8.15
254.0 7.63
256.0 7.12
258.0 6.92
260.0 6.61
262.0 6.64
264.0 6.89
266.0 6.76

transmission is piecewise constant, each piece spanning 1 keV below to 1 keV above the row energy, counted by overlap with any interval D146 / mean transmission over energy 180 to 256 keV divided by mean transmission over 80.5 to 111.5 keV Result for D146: 0.6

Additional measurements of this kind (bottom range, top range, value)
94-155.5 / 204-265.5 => 0.58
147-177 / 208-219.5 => 0.72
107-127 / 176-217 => 0.64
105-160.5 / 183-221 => 0.64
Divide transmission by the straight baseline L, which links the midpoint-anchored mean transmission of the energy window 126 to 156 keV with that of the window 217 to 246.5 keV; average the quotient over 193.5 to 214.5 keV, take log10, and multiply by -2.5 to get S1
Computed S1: 0.16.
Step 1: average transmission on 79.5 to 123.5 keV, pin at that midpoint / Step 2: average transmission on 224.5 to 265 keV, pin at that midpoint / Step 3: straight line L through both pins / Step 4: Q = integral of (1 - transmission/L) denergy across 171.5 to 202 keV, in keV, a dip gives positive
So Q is 1.83 keV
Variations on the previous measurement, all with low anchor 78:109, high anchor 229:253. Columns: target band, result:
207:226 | 2.09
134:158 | -3.59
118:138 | -2.89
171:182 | -0.27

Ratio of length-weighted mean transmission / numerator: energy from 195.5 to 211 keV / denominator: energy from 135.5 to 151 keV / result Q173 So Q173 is 0.60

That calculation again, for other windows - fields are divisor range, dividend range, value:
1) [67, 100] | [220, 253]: 0.63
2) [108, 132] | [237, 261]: 0.56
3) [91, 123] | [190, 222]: 0.61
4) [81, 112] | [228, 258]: 0.60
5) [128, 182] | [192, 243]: 0.68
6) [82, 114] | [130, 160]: 0.97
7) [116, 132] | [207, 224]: 0.58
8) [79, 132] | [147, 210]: 0.74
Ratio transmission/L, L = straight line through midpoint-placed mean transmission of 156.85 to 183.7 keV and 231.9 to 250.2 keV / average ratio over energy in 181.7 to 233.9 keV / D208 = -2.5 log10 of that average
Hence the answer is 0.097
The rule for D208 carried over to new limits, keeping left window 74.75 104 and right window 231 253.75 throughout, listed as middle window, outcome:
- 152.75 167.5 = 0.03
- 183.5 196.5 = 0.10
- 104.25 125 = -0.15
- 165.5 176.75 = -0.05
